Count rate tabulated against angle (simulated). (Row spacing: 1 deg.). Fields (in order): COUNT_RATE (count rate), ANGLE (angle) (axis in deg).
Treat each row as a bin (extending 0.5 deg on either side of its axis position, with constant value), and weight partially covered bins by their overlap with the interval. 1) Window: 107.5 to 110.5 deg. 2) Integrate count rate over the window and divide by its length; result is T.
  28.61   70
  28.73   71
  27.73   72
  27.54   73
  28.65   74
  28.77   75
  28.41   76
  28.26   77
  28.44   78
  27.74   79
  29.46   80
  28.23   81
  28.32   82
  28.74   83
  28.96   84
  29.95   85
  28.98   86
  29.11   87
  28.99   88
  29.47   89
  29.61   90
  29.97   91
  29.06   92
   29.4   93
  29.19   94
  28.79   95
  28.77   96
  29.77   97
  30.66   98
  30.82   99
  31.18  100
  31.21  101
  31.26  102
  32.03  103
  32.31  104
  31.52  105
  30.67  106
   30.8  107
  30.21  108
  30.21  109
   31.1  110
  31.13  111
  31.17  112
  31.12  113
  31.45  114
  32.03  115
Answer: 30.5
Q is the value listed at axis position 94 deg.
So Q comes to 29.19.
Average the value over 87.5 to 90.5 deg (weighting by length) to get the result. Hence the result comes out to 29.4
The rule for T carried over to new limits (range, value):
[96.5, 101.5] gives 30.7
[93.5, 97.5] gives 29.1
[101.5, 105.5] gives 31.8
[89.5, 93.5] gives 29.5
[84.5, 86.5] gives 29.5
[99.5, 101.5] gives 31.2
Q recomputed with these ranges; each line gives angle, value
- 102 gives 31.26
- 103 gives 32.03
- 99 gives 30.82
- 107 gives 30.8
